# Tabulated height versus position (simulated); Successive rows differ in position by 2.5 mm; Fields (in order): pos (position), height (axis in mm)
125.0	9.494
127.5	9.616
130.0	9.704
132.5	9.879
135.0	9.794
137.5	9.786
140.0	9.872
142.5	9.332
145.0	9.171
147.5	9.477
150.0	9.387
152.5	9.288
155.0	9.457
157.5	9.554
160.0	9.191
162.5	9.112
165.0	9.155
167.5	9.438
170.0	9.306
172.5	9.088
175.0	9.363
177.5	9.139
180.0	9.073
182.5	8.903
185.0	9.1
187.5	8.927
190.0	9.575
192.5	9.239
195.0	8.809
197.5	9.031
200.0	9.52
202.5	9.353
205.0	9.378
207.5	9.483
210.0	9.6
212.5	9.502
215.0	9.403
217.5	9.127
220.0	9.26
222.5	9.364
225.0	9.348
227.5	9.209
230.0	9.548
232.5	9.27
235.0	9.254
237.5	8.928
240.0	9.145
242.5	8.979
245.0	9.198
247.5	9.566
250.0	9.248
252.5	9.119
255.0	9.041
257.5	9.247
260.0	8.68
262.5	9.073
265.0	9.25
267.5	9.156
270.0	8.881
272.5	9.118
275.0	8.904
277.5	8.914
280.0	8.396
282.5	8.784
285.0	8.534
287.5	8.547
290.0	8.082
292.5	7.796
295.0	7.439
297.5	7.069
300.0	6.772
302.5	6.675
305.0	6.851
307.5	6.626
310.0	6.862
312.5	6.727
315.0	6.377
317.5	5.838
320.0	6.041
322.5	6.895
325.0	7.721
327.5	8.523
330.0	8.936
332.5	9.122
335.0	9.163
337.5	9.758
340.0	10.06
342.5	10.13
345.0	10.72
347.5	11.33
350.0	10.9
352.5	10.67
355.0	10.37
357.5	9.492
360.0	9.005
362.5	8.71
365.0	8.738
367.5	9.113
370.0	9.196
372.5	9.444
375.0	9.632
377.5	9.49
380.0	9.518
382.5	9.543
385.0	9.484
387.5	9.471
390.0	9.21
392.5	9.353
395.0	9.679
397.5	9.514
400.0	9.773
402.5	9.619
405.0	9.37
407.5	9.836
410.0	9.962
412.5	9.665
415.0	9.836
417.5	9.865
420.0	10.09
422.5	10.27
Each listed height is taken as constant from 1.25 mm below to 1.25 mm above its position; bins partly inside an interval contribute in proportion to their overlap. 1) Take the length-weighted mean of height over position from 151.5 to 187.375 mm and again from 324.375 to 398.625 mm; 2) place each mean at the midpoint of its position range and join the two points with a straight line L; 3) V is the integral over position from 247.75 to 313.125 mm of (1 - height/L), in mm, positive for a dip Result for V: 8.0 mm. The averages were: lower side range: 9.22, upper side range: 9.55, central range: 8.26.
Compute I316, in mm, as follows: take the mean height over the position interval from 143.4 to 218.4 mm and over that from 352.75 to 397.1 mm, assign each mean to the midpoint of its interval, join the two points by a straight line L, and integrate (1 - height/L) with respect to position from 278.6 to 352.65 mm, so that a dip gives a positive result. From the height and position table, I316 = 9.2 mm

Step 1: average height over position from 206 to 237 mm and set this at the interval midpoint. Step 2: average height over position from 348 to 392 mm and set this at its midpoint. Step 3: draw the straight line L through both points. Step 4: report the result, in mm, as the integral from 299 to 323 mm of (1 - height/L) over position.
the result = 7.4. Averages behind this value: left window 9.35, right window 9.56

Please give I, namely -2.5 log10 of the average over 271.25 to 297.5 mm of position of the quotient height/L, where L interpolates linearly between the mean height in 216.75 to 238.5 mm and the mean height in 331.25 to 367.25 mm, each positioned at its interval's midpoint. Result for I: 0.14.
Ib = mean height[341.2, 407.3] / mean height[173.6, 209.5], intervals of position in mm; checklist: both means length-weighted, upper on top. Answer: 1.05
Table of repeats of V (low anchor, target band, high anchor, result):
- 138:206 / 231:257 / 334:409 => 0.7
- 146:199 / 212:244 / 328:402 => 0.3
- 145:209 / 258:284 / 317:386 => 0.9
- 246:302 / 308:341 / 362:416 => 4.4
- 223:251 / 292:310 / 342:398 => 4.7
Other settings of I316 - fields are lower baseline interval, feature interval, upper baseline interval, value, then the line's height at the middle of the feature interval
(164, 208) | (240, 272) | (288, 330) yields -4.4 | 8.01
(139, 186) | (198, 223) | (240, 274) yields -0.5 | 9.2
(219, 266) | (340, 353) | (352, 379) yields -1.8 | 9.38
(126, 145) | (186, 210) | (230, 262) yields 0.3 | 9.38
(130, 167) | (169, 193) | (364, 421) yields 0.8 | 9.48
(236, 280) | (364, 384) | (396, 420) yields 0.5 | 9.58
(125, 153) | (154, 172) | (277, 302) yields 0.0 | 9.32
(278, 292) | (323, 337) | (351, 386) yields 0.5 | 9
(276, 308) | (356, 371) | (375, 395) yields 0.0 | 9.07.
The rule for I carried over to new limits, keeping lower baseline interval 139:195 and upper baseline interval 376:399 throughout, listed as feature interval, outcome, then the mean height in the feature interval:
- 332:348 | -0.07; 10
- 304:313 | 0.36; 6.77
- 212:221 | 0.00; 9.31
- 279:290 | 0.11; 8.51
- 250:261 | 0.03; 9.06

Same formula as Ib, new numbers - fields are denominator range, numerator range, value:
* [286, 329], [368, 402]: 1.33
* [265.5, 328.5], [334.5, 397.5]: 1.26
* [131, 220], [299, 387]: 0.93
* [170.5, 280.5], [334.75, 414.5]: 1.06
